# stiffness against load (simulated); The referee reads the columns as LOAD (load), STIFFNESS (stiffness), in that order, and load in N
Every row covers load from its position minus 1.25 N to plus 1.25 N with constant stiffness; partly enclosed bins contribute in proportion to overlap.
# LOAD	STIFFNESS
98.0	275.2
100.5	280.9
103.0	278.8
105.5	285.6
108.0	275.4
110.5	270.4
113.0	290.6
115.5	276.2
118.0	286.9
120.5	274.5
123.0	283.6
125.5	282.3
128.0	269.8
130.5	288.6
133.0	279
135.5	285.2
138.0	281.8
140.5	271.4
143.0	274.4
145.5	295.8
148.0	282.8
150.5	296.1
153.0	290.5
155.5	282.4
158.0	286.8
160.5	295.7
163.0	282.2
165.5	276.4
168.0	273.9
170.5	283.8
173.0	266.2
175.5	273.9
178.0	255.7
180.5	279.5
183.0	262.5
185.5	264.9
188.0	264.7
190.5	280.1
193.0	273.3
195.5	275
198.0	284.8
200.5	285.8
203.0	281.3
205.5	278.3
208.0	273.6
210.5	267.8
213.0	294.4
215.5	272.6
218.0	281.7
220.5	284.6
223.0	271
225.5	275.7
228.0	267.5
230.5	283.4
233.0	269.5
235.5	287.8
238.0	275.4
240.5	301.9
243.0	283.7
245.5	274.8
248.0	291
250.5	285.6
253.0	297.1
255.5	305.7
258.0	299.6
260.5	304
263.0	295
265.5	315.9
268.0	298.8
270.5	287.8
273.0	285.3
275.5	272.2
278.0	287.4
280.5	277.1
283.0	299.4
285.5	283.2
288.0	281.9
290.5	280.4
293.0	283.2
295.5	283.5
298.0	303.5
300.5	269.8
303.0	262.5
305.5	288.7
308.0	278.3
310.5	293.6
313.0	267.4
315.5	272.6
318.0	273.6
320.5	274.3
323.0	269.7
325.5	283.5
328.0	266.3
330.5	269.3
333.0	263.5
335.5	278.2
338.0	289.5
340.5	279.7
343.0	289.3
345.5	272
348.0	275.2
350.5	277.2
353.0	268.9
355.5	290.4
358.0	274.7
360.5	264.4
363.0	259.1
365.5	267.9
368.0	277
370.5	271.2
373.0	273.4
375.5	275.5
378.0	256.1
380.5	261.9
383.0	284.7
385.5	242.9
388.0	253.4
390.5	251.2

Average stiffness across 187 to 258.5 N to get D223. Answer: 282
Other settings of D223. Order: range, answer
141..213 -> 278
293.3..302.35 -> 284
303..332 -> 275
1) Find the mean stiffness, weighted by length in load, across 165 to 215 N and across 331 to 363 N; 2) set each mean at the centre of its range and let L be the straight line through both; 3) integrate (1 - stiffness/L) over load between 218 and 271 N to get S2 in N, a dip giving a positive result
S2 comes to -2.5 N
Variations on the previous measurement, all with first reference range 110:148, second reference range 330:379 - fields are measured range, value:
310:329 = 0.0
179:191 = 0.4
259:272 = -1.1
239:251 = -0.4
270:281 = -0.2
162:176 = 0.2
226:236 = 0.1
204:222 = 0.0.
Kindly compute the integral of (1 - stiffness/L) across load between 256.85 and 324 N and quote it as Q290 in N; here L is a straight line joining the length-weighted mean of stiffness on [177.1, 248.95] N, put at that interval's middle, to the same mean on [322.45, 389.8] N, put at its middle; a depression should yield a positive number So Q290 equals -2.6 N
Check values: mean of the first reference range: 277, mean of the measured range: 285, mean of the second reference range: 272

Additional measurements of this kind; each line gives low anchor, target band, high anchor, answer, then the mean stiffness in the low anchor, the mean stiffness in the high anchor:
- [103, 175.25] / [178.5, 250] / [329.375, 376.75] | 0.30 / 282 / 275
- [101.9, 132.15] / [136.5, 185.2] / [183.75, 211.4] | -0.31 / 280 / 275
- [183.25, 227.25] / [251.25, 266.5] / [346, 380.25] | -1.51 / 277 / 271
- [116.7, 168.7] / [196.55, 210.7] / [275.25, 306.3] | 0.18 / 283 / 283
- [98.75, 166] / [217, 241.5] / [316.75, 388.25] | -0.16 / 282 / 272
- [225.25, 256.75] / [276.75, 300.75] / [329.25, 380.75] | -0.48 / 285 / 273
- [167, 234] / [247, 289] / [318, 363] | -2.62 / 275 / 275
